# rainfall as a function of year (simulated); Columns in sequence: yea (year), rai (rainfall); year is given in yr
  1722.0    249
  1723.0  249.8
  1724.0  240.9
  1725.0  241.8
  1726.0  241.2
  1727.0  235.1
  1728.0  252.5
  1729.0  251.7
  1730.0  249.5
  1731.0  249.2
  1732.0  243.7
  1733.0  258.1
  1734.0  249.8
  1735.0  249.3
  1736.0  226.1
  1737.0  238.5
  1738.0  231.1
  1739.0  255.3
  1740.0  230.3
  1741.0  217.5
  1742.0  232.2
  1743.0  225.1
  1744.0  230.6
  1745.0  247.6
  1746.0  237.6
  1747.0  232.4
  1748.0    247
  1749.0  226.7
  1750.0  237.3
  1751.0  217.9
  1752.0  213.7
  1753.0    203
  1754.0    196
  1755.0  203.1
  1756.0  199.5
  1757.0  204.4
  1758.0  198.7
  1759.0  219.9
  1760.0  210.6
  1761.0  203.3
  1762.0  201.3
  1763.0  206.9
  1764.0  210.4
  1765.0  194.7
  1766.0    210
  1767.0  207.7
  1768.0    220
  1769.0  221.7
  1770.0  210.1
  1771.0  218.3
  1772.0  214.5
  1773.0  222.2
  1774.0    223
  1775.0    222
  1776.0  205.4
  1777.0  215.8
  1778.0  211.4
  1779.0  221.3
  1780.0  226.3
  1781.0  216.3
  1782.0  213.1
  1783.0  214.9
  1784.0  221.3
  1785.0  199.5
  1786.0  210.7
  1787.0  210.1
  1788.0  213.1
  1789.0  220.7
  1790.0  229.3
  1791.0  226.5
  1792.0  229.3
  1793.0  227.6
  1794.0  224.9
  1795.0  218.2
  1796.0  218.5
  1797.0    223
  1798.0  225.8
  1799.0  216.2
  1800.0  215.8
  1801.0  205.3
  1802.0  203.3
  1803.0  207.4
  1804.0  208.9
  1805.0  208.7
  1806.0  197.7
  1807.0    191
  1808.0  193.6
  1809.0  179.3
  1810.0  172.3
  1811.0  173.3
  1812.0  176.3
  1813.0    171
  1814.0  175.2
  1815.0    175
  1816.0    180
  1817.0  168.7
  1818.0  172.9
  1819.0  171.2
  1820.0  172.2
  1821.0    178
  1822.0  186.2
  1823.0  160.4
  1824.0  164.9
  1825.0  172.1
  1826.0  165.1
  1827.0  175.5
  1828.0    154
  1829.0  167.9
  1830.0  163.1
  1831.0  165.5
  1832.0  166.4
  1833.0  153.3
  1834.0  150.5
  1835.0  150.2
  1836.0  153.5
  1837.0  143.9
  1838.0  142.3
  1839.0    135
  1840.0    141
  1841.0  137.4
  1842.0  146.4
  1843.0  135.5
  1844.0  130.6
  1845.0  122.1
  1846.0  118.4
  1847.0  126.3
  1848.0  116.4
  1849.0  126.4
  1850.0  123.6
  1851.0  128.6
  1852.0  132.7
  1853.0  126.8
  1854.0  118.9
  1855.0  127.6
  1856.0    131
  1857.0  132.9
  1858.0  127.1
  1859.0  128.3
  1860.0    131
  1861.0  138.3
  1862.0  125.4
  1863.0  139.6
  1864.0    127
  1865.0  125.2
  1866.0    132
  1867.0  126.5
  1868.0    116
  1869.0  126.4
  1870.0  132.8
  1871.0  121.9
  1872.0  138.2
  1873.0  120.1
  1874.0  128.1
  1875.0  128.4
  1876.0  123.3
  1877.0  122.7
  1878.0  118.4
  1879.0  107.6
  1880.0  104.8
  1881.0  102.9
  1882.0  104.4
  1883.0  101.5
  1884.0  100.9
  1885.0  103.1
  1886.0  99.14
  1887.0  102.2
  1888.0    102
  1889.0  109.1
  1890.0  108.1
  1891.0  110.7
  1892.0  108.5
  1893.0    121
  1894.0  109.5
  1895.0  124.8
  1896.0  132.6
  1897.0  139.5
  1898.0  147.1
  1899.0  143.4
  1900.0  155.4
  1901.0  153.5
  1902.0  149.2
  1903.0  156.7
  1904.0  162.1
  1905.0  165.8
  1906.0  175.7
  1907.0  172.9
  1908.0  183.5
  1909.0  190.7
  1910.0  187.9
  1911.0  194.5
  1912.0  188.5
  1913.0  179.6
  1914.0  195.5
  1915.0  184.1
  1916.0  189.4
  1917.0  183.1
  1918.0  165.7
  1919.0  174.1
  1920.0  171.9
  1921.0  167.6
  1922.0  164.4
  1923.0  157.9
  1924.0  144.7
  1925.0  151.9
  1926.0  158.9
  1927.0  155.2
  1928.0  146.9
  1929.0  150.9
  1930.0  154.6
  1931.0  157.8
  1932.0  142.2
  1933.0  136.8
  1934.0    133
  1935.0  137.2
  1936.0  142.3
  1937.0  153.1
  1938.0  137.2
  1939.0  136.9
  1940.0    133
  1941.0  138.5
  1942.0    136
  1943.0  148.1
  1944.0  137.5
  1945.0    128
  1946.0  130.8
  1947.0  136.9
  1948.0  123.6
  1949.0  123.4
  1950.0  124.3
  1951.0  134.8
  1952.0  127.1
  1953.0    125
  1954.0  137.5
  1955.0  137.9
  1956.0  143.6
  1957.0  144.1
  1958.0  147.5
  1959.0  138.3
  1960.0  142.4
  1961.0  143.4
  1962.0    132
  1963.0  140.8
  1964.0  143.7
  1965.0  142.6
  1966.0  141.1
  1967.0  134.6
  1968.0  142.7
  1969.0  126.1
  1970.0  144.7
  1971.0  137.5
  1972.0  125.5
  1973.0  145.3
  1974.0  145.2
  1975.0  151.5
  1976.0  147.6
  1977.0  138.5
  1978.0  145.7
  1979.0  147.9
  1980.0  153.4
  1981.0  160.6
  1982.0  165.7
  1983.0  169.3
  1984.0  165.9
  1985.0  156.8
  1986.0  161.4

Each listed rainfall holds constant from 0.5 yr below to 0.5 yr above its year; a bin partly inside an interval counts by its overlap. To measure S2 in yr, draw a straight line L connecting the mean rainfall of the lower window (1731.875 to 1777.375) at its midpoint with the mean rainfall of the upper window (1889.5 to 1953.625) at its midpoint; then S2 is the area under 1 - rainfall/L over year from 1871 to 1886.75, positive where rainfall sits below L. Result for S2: 5.1 yr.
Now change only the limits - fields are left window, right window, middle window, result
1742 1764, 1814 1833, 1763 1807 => -4.41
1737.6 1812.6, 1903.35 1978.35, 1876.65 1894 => 6.49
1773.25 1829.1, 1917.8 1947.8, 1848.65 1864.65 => 4.34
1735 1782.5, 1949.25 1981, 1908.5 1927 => -1.90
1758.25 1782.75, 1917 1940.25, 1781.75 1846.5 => 5.03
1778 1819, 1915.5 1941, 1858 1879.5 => 6.12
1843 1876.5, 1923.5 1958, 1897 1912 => -3.63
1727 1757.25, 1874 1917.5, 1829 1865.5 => 7.18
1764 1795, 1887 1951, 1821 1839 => 2.97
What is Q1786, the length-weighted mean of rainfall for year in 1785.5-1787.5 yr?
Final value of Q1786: 210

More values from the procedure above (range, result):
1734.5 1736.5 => 238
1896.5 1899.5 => 143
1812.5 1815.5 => 174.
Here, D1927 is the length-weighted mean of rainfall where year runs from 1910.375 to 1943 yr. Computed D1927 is 158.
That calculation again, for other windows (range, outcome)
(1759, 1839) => 196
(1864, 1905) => 124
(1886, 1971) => 146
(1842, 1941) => 139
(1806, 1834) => 172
